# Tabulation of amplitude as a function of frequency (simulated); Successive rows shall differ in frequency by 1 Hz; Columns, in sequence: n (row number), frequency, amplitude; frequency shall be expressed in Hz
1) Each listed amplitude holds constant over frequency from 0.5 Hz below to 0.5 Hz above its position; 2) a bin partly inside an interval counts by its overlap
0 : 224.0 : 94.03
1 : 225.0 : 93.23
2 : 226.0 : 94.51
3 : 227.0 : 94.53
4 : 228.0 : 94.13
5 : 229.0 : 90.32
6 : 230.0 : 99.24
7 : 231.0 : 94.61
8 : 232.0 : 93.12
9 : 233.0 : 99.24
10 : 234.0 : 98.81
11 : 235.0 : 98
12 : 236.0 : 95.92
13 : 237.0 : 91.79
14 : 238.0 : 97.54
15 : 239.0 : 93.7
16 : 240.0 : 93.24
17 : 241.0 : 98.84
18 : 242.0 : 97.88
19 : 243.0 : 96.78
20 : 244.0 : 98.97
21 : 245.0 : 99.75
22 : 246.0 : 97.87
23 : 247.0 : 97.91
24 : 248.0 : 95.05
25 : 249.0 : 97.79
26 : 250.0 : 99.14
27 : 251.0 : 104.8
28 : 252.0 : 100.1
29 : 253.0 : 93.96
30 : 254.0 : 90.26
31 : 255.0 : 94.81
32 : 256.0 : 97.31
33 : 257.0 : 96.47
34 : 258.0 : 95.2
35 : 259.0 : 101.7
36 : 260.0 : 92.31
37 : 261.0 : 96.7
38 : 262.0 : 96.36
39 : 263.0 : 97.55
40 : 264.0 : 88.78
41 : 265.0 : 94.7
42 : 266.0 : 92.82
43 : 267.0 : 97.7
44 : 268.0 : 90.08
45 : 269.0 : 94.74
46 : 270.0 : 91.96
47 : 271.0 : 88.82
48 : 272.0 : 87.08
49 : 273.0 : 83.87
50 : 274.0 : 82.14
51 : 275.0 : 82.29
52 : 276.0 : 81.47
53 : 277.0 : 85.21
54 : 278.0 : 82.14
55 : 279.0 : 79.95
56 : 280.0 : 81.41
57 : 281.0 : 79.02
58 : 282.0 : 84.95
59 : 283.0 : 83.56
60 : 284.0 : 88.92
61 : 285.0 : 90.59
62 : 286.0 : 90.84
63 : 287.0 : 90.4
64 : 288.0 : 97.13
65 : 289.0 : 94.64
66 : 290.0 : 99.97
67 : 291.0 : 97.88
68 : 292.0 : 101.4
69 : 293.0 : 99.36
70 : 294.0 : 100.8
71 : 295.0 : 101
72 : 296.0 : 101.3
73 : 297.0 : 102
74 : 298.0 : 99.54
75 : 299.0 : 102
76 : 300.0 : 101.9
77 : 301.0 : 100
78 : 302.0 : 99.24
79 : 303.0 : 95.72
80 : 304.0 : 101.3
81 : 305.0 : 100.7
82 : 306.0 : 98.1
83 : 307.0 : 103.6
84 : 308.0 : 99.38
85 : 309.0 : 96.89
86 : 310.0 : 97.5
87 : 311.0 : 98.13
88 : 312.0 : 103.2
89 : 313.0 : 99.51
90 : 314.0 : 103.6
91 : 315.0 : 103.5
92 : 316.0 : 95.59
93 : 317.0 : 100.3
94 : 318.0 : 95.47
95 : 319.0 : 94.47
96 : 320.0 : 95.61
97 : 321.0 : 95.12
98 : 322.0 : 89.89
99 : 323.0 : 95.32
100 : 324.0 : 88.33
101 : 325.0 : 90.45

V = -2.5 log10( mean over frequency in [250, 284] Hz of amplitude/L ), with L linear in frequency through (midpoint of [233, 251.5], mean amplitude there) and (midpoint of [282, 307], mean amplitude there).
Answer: 0.077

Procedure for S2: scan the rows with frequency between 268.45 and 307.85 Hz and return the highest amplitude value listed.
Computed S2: 103.6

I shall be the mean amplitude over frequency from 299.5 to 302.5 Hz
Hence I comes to 100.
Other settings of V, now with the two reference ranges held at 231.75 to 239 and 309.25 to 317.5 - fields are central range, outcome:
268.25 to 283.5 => 0.161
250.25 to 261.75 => 0.006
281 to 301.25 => 0.034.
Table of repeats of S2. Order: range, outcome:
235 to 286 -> 104.8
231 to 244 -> 99.24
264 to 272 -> 97.7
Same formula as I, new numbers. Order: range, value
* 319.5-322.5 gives 93.5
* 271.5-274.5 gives 84.4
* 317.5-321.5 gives 95.2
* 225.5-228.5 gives 94.4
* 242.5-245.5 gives 98.5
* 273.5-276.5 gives 82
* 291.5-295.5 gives 101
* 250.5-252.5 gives 102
